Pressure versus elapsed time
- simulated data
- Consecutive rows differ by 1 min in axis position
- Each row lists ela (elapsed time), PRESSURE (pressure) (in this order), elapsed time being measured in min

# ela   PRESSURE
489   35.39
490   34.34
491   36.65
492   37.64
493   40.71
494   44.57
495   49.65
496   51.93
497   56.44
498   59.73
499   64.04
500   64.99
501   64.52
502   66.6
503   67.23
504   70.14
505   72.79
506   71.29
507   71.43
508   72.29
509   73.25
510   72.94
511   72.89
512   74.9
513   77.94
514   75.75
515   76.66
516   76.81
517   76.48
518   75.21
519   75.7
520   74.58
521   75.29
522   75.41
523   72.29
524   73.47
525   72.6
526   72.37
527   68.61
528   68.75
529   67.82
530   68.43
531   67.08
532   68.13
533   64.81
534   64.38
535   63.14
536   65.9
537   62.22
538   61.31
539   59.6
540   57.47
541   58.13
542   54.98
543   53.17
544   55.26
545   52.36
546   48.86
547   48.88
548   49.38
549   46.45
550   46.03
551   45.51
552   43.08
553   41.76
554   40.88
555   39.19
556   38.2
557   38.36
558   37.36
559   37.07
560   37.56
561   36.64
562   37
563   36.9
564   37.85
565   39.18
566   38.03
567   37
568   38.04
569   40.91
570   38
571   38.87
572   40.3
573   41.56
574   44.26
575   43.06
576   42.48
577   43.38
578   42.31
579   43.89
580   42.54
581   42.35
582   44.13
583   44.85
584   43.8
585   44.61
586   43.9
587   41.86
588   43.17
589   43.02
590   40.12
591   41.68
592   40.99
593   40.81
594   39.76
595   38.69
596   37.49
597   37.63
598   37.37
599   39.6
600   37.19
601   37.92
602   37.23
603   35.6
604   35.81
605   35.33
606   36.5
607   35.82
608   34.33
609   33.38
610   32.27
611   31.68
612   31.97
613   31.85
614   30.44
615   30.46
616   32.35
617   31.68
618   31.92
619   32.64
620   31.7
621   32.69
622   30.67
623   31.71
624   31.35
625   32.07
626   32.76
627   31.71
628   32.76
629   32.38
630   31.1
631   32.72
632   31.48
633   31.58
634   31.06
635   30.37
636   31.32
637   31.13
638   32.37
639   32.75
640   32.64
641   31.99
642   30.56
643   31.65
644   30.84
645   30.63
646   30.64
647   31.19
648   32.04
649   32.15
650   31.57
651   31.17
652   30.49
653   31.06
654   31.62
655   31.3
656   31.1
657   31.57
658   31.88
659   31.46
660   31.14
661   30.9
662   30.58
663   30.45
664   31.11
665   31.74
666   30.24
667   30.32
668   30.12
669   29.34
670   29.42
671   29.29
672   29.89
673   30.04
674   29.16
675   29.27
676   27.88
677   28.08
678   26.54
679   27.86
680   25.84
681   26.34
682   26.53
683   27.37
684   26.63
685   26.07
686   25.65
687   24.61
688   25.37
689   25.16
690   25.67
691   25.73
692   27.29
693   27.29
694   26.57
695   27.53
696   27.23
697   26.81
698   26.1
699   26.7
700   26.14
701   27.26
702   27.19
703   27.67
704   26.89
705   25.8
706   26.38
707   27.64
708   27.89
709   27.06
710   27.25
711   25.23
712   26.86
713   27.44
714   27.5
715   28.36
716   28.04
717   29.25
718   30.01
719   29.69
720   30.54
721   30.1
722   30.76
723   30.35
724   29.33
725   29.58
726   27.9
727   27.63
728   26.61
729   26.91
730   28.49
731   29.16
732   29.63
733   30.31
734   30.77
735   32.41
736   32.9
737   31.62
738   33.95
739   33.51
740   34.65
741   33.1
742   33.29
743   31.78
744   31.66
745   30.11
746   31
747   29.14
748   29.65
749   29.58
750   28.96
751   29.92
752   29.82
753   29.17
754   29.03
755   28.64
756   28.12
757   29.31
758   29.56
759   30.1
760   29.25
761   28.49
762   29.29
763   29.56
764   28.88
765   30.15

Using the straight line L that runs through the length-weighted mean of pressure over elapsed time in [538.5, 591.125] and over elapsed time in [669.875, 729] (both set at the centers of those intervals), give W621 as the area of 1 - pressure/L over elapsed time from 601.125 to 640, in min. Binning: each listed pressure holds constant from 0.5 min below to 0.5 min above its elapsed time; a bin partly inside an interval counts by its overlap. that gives 4.5 min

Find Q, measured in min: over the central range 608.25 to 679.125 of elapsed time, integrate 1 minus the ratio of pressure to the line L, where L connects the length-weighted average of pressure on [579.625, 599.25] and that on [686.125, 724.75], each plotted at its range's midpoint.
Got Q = 7.5 min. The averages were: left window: 41.4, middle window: 31.1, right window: 27.4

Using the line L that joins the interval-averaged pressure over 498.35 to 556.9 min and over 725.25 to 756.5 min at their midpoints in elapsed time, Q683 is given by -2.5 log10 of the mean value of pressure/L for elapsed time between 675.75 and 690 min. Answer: 0.43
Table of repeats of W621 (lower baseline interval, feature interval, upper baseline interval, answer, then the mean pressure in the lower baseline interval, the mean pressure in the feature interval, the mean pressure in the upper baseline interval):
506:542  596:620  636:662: 5.28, 69.9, 34.4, 31.4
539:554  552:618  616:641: 4.40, 50.1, 38.6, 31.9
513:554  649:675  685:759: 5.86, 63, 30.7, 28.7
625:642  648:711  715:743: 5.51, 31.8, 28.4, 30.4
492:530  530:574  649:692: 8.09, 68.2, 47.8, 29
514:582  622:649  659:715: 4.01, 53.3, 31.6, 27.7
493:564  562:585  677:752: 4.94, 60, 41.1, 28.5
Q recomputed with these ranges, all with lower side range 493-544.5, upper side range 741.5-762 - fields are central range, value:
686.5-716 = 8.62 min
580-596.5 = 4.09 min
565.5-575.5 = 3.17 min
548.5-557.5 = 2.82 min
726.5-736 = 1.07 min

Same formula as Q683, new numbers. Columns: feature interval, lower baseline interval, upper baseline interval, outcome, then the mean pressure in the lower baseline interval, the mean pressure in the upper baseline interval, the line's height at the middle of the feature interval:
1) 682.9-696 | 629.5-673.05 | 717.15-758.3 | 0.17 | 31.1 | 30.2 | 30.7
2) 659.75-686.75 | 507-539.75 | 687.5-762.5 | 0.35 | 70.8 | 28.8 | 39.6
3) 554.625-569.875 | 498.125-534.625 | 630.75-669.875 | 0.45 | 71.2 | 31.2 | 57.5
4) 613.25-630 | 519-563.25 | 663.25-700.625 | 0.24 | 55.9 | 27.7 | 39.8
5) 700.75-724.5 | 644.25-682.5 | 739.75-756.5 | 0.08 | 30.1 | 30.4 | 30.2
